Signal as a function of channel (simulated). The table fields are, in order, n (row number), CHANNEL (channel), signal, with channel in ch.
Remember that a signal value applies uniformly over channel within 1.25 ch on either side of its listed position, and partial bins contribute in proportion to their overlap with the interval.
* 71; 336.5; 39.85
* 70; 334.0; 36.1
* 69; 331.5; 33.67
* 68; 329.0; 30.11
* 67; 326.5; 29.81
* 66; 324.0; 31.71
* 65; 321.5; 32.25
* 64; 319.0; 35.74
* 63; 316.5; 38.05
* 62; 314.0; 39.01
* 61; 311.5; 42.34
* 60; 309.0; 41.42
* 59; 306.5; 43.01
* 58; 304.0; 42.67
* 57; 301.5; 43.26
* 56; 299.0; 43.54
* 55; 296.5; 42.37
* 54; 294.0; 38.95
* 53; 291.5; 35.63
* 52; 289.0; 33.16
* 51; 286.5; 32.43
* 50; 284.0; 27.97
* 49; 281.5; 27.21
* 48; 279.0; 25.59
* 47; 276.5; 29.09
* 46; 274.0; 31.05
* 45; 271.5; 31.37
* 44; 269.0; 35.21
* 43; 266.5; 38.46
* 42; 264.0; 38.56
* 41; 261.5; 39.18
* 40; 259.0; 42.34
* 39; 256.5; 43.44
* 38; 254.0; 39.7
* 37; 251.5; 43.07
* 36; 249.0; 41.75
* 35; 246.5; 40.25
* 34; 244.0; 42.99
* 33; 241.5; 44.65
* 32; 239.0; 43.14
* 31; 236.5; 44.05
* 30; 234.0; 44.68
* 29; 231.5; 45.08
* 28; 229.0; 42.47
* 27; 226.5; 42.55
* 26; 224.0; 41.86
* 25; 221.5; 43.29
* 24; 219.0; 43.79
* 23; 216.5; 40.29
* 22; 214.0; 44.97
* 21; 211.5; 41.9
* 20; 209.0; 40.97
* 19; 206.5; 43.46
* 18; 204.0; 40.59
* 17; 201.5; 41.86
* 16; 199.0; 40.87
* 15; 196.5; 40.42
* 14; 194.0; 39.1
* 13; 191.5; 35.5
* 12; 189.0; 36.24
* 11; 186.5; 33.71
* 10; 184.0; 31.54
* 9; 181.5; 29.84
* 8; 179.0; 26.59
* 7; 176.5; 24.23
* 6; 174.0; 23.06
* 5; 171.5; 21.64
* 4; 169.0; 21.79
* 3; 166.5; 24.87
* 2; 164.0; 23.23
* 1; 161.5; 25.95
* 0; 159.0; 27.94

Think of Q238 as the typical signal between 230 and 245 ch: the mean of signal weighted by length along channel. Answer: 44.1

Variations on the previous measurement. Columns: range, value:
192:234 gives 42.1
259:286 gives 32.8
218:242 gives 43.5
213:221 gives 43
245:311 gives 37.4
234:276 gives 39.9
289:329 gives 38.2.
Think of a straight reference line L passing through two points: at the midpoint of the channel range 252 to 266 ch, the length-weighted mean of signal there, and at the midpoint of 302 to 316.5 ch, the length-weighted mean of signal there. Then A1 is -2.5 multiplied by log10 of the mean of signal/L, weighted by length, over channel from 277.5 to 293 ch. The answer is 0.33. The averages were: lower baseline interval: 40.7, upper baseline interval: 41.5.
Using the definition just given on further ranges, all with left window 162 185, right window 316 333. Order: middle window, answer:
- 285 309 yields -0.244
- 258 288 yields -0.101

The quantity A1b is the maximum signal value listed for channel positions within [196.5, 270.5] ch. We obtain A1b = 45.08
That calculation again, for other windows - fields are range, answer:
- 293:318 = 43.54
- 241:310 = 44.65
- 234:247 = 44.68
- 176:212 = 43.46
